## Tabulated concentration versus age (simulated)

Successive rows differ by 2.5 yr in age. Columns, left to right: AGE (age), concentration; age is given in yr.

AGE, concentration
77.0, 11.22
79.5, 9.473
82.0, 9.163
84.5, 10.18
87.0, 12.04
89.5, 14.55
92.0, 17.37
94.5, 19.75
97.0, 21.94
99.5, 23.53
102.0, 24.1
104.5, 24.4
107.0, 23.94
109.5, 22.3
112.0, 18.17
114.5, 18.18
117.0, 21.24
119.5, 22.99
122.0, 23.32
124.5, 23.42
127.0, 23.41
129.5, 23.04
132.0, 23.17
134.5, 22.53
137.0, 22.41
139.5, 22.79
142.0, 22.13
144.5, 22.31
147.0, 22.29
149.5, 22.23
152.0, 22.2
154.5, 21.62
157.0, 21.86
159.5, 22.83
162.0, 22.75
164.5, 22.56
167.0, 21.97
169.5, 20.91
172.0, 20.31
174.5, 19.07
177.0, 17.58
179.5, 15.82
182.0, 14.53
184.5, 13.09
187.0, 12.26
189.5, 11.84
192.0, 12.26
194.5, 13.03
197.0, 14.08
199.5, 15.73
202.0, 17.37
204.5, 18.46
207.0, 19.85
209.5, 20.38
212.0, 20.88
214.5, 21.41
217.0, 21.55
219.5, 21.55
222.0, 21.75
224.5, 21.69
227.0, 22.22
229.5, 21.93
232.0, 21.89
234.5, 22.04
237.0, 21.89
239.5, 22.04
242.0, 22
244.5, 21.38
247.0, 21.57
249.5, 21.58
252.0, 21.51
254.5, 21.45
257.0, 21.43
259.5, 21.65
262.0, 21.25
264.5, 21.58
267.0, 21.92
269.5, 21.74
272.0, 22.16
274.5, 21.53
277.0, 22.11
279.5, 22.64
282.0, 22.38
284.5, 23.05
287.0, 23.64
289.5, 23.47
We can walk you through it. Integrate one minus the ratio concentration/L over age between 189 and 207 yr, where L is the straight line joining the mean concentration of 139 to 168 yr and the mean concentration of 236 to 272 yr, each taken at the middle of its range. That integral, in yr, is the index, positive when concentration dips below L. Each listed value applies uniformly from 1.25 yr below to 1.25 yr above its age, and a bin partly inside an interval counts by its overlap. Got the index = 5.6 yr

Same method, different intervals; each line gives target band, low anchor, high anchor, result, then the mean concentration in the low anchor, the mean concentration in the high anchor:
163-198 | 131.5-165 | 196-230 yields 7.9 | 22.4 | 19.9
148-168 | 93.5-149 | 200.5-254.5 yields -0.3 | 22.3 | 21.2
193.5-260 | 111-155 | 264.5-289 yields 5.4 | 22.1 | 22.3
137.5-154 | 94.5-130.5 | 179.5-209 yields -2.5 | 22.3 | 15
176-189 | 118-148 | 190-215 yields 3.0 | 22.8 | 17.1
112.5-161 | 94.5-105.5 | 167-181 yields -3.0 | 23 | 19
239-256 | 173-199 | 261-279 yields -1.6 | 14.5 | 21.8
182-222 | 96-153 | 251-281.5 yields 9.2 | 22.4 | 21.8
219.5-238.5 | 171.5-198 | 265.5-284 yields -3.7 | 14.8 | 22.1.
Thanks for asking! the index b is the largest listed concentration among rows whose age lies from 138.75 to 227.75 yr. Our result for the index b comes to 22.83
